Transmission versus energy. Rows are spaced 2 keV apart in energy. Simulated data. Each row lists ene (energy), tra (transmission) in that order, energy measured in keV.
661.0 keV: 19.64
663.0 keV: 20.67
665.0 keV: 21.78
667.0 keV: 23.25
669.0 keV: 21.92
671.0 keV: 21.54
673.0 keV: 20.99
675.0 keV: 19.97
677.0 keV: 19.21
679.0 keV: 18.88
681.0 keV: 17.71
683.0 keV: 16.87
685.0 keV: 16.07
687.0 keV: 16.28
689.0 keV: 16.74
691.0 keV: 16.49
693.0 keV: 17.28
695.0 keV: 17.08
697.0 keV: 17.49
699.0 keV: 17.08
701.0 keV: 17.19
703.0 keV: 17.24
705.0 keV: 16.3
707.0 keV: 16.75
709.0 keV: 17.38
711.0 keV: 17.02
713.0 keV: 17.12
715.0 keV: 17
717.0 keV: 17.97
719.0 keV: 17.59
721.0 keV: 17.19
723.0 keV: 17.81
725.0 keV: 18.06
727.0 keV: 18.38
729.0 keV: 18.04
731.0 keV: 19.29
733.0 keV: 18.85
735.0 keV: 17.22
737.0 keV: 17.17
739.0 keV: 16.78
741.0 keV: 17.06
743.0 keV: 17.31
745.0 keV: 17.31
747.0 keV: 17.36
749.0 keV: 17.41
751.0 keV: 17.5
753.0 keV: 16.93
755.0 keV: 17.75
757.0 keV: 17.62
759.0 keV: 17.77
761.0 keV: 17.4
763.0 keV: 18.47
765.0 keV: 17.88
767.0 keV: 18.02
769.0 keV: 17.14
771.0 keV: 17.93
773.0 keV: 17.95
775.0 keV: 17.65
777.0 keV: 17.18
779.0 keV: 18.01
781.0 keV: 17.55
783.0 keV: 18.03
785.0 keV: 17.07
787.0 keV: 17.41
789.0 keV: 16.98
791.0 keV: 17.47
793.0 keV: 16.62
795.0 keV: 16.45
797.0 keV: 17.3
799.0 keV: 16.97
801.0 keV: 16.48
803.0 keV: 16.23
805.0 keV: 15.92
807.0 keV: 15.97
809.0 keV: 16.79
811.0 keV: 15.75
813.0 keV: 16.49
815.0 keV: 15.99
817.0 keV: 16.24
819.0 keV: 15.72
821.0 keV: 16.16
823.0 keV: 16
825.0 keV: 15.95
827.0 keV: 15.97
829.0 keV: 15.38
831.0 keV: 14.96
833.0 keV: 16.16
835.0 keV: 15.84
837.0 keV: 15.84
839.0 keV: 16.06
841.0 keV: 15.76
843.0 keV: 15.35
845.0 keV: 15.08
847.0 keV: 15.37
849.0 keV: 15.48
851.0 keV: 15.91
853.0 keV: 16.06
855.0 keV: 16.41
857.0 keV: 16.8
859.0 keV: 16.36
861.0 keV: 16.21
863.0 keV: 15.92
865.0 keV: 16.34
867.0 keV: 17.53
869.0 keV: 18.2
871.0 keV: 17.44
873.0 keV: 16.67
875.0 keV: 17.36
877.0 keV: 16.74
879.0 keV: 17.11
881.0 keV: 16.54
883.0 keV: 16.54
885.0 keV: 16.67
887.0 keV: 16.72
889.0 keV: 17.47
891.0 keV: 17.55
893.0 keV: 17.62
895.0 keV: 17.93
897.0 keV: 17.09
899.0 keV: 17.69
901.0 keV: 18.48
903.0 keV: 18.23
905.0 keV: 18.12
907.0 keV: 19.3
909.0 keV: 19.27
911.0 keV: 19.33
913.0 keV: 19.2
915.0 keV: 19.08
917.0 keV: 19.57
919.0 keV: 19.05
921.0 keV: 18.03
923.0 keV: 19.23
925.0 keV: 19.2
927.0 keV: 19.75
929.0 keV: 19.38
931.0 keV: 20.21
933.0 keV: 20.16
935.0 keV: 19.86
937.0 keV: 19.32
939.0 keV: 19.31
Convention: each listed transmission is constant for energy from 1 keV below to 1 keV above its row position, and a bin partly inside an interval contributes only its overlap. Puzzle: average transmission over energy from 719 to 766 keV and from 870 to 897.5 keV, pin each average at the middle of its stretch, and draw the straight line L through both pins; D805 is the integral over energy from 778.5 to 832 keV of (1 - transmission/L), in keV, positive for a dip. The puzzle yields 2.8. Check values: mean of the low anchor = 17.7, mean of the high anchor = 17.1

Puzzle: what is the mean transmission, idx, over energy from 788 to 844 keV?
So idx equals 16.2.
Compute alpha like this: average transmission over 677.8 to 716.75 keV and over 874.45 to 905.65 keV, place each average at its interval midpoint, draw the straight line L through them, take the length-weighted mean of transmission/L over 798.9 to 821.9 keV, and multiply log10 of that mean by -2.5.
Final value 0.068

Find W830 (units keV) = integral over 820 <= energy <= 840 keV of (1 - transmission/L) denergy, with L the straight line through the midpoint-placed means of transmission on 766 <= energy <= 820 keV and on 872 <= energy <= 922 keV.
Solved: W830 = 1.7 keV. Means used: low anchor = 16.9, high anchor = 17.9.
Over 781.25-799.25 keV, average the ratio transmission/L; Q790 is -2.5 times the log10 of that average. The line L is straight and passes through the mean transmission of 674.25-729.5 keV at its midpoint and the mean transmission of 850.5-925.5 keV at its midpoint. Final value 0.021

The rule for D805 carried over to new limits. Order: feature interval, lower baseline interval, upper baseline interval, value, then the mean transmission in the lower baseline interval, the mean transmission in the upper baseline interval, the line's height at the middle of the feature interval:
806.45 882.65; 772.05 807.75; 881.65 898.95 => 4.2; 17.1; 17.2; 17.1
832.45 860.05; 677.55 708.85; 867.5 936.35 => 3.2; 17.1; 18.3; 17.9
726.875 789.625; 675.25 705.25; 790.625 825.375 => -3.3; 17.3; 16.3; 16.7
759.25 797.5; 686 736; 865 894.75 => -0.5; 17.4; 17.1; 17.3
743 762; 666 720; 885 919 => 0.7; 18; 18.3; 18.1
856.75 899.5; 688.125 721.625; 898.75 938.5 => 4.0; 17.1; 19.2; 18.8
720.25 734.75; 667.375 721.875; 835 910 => -0.4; 17.9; 16.9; 17.7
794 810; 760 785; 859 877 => 0.9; 17.7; 16.9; 17.5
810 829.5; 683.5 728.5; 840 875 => 0.6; 17.2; 16.3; 16.5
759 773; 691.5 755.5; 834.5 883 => -0.6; 17.4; 16.4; 17.1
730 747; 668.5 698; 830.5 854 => -0.3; 18.2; 15.7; 17.3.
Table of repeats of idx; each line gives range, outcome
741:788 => 17.6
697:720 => 17.2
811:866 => 15.9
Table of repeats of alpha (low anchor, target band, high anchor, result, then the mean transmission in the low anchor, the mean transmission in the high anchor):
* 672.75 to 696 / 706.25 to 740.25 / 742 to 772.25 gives 0.00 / 17.7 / 17.6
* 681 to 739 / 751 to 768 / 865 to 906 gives -0.02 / 17.3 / 17.4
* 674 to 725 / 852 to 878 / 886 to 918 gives 0.08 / 17.4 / 18.3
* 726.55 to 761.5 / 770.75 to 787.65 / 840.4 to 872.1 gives -0.03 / 17.6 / 16.3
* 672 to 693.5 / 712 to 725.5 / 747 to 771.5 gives 0.02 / 17.9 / 17.6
